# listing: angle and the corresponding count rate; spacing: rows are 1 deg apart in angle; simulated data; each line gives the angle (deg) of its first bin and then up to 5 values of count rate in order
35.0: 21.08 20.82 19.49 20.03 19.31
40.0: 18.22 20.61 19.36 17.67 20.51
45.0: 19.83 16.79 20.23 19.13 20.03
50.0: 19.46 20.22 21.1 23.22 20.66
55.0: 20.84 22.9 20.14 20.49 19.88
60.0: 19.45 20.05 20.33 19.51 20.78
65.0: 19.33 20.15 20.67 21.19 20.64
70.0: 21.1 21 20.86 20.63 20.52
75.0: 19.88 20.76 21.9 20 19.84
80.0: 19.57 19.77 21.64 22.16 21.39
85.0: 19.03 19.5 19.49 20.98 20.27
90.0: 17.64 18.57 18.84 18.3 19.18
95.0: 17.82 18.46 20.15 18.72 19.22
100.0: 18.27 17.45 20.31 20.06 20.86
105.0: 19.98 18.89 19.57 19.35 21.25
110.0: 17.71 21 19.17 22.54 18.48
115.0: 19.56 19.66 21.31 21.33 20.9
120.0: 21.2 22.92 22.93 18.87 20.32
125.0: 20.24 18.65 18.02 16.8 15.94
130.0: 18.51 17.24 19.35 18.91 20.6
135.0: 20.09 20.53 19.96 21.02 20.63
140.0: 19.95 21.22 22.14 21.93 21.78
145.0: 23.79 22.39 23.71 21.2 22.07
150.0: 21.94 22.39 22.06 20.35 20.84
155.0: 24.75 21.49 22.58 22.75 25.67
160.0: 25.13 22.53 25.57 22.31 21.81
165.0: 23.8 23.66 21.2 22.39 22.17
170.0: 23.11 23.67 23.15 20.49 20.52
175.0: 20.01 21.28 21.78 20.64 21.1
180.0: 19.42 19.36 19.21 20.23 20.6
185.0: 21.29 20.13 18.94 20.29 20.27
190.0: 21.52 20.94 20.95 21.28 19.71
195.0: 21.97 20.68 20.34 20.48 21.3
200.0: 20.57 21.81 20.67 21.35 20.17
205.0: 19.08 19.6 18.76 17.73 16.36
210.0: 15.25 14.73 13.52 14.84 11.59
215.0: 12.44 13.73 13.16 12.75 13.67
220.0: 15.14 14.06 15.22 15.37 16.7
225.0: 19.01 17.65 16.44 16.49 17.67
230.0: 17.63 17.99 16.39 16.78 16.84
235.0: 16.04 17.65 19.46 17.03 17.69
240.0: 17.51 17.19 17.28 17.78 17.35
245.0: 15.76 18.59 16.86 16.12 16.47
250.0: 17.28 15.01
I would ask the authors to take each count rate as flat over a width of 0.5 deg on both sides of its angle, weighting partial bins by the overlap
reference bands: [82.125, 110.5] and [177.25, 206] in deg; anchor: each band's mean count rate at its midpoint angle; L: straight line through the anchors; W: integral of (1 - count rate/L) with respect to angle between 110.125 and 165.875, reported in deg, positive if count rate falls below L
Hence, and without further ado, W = -3.4 deg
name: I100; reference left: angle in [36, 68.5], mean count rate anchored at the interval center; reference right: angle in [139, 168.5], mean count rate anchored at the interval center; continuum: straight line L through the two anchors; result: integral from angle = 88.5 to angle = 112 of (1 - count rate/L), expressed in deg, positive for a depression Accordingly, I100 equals 2.2 deg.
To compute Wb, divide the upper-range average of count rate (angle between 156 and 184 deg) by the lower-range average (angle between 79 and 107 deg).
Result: 1.13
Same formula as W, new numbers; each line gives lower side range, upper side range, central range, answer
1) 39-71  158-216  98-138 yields 1.0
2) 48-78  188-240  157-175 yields -4.1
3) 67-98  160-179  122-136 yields 1.5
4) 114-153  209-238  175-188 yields -1.7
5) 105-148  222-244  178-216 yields -1.7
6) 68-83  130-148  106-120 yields 0.4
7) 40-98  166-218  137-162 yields -3.3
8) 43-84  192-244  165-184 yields -3.2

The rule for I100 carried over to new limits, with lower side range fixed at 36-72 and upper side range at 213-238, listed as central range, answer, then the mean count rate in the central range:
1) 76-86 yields -0.6 deg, 20.5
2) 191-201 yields -2.6 deg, 20.9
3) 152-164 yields -3.7 deg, 23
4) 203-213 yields -0.6 deg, 17.3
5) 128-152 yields -3.6 deg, 20.7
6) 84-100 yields 0.1 deg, 19.1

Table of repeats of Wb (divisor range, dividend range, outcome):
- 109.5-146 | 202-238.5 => 0.81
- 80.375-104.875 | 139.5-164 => 1.15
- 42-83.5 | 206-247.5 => 0.80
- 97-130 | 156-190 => 1.10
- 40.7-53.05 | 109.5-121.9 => 1.04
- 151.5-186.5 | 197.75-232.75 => 0.77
